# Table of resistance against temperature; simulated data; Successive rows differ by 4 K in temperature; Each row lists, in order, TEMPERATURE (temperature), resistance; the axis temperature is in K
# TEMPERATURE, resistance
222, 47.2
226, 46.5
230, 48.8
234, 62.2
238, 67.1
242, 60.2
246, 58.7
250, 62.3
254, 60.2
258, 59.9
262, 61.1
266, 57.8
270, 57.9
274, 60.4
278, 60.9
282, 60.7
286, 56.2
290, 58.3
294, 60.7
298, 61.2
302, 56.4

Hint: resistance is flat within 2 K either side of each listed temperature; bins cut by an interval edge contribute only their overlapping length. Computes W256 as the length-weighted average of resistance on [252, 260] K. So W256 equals 60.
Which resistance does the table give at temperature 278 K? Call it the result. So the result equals 60.9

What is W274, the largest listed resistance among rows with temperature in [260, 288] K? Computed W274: 61.1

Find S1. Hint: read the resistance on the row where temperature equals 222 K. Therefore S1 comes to 47.2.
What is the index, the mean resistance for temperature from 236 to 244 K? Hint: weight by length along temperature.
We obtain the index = 63.6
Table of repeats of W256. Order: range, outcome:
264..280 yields 59.2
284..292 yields 57.2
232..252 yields 62.1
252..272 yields 59.4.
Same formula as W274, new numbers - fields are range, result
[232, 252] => 67.1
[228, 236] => 62.2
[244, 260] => 62.3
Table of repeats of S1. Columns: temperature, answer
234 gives 62.2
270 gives 57.9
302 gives 56.4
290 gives 58.3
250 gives 62.3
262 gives 61.1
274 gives 60.4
